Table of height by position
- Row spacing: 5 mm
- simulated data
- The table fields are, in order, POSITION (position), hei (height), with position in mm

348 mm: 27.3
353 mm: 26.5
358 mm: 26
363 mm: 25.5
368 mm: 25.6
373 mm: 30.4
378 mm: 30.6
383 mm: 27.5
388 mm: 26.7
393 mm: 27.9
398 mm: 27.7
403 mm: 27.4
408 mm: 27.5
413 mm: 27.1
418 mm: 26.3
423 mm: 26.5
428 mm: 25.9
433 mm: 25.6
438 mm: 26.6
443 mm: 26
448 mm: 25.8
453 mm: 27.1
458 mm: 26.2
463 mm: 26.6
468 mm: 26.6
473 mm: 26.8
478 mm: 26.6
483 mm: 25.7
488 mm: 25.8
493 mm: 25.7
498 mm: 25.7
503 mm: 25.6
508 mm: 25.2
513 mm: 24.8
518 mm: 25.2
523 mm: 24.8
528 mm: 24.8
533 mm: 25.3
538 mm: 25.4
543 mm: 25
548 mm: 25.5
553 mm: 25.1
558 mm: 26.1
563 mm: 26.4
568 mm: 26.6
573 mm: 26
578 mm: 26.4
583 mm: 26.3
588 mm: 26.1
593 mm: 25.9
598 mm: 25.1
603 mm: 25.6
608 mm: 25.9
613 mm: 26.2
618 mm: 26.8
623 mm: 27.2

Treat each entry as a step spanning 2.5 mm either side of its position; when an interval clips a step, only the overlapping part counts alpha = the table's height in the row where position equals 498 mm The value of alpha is 25.7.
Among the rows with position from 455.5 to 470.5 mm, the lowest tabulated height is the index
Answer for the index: 26.2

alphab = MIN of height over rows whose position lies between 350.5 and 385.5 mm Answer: 25.5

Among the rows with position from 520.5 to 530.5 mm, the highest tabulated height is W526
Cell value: 24.8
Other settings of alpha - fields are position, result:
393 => 27.9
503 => 25.6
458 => 26.2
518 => 25.2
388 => 26.7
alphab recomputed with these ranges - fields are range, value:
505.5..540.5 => 24.8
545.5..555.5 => 25.1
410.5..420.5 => 26.3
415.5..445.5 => 25.6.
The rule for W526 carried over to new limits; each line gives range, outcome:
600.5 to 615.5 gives 26.2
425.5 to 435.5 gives 25.9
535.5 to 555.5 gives 25.5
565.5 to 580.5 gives 26.6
